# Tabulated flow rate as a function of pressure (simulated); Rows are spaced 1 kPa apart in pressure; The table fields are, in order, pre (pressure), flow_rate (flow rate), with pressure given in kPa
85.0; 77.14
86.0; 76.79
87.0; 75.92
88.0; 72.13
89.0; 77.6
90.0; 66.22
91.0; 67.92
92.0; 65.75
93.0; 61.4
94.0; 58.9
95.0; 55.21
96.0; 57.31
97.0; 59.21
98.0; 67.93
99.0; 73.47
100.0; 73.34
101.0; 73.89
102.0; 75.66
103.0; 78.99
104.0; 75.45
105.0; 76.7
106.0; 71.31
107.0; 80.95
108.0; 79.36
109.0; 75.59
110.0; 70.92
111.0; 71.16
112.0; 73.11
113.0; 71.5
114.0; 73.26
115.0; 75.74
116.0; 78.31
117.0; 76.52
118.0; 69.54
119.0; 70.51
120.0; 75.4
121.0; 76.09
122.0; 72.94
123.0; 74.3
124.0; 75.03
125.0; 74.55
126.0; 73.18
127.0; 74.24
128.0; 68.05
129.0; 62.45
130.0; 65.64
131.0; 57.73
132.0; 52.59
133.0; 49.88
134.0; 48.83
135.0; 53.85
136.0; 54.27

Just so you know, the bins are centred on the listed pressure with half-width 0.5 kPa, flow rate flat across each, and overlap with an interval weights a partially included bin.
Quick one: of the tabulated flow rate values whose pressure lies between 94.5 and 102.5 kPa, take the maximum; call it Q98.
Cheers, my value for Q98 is 75.66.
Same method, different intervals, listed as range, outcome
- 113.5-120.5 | 78.31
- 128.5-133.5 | 65.64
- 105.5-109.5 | 80.95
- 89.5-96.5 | 67.92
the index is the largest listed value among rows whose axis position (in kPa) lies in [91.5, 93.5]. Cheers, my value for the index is 65.75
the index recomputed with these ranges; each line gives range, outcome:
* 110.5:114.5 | 73.26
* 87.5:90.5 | 77.6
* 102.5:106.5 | 78.99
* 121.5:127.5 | 75.03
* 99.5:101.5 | 73.89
